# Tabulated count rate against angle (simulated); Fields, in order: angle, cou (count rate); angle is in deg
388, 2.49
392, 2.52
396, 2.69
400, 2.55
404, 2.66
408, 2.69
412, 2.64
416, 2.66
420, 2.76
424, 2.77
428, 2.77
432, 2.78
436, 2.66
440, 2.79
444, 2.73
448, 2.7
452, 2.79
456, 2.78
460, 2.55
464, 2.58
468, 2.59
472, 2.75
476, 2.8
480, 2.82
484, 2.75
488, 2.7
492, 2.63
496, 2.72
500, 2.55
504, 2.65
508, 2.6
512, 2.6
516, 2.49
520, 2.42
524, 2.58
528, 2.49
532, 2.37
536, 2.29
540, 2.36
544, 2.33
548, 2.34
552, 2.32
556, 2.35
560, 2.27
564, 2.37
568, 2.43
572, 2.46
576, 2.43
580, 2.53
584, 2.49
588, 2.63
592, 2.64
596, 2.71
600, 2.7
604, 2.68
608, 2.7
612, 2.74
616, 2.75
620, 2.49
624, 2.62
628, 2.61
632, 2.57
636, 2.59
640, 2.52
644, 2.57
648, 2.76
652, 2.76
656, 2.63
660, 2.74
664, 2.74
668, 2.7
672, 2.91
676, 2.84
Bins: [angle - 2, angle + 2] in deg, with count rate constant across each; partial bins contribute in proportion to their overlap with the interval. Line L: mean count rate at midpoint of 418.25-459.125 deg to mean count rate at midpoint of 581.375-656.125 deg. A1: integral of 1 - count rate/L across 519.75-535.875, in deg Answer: 1.5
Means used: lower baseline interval 2.75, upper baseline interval 2.64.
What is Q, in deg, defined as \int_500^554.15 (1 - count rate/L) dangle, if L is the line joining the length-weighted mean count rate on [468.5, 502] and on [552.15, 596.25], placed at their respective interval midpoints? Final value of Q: 3.0 deg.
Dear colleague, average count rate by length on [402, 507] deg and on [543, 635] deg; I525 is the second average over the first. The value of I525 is 0.9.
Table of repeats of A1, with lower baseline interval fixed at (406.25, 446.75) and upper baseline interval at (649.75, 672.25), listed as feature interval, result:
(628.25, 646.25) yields 1.1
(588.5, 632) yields 1.2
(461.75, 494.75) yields 0.3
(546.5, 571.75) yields 3.5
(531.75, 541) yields 1.3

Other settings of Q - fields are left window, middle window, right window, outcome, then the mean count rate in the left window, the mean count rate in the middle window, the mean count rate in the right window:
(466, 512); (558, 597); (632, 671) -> 2.7 deg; 2.68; 2.49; 2.67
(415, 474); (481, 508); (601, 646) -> 0.2 deg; 2.71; 2.67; 2.62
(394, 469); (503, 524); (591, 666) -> 1.0 deg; 2.69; 2.55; 2.66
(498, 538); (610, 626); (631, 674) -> -0.1 deg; 2.5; 2.65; 2.68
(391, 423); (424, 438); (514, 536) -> -0.7 deg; 2.65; 2.74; 2.45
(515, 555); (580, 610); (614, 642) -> -1.4 deg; 2.4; 2.64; 2.59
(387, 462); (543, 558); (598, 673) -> 1.9 deg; 2.69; 2.34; 2.67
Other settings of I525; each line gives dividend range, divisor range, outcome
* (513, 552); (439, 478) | 0.89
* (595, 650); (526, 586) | 1.11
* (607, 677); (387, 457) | 0.99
